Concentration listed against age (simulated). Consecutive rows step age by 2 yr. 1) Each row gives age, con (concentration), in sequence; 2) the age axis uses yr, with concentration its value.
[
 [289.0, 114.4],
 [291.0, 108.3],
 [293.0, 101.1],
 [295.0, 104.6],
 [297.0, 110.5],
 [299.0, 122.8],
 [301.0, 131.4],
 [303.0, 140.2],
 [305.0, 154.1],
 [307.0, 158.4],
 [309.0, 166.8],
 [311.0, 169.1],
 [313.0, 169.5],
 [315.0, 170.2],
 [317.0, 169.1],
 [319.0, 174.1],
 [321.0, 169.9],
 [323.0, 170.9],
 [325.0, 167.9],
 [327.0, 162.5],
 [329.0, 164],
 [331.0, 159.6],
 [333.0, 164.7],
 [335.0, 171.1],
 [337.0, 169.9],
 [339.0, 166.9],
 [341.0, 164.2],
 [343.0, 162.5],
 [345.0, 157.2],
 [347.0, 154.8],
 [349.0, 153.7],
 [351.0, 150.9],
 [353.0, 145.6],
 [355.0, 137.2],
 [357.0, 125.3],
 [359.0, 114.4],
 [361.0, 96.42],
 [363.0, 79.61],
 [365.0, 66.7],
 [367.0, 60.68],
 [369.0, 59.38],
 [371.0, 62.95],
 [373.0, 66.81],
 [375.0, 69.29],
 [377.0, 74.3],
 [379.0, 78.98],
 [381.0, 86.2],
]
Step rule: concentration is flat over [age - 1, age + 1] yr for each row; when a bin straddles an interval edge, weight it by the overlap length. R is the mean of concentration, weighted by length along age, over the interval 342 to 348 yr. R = 158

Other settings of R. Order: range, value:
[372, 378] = 70.1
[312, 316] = 170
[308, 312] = 168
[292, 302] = 114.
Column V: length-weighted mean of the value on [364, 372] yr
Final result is 62.4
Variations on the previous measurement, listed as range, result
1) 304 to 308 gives 156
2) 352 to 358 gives 136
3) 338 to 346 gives 163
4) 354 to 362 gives 118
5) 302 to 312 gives 158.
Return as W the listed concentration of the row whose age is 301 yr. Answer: 131.4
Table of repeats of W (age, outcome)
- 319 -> 174.1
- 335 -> 171.1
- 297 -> 110.5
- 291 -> 108.3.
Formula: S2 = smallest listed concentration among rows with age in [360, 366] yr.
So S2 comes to 66.7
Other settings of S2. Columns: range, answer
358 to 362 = 96.42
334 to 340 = 166.9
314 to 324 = 169.1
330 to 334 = 159.6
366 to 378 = 59.38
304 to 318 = 154.1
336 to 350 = 153.7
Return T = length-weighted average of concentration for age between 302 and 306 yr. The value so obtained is 147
